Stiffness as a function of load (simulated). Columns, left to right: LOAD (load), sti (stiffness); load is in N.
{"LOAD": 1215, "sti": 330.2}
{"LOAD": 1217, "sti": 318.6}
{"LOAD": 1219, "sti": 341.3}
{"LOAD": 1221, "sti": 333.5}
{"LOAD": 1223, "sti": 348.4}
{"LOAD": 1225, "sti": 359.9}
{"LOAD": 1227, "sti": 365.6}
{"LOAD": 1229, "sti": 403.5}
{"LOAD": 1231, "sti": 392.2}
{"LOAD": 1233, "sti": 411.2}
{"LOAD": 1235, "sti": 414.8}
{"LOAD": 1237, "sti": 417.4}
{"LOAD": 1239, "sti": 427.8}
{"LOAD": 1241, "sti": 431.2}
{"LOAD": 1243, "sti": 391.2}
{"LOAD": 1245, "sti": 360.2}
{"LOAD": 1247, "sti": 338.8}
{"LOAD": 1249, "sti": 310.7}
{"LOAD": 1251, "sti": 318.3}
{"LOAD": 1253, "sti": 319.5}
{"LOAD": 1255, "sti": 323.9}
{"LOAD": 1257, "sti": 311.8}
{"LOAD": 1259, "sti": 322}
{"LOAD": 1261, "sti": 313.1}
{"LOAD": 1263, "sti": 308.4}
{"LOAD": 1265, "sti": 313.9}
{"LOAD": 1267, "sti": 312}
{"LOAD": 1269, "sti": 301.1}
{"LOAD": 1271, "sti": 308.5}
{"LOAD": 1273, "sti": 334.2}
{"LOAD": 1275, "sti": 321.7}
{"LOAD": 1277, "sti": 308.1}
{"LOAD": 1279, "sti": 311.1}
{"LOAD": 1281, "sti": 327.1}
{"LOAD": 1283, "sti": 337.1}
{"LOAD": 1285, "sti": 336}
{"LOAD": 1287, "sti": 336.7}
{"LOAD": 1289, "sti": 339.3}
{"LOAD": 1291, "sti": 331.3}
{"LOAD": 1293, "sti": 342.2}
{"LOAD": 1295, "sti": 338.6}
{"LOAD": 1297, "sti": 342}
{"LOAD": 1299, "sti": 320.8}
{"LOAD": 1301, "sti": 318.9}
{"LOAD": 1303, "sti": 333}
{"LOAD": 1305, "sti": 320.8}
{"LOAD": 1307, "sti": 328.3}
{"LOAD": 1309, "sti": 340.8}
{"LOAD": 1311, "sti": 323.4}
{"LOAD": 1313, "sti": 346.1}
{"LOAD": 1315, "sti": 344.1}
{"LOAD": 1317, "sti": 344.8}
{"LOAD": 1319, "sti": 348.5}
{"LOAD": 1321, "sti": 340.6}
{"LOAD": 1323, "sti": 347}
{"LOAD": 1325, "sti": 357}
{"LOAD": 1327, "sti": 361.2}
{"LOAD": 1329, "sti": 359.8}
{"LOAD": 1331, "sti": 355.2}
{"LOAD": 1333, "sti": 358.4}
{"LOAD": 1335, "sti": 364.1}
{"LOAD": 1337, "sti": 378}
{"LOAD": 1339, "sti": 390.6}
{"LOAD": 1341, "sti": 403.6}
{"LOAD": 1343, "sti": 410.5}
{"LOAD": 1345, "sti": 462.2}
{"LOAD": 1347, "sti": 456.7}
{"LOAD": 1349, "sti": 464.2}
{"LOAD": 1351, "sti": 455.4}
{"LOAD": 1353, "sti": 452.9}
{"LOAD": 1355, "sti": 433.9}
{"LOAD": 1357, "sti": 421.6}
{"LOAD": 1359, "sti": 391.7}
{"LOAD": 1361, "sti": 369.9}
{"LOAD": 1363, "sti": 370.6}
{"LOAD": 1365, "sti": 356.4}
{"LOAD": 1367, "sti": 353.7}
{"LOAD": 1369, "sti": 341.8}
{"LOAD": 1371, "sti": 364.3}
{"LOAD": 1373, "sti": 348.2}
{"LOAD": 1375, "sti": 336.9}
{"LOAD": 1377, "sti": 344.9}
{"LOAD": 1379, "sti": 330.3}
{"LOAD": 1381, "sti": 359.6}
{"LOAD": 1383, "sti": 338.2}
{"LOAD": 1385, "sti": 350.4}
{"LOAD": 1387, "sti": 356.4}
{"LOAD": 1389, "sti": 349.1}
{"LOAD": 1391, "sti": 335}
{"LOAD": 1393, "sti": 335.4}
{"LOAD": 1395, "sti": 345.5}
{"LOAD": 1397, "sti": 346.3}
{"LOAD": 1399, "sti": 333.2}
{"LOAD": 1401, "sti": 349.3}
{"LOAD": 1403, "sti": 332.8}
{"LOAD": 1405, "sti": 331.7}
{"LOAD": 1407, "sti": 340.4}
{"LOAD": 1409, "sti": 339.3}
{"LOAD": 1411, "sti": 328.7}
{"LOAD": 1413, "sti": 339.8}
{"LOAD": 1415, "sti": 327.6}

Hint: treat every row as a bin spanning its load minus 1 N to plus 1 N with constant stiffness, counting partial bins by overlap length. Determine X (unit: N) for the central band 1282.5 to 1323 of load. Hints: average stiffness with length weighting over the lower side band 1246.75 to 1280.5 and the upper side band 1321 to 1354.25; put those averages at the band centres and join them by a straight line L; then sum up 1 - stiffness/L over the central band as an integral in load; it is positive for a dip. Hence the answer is 2.5 N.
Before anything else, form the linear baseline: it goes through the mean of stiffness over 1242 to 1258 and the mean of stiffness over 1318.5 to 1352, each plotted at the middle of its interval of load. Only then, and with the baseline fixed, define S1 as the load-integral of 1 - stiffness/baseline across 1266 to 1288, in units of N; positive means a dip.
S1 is 1.9 N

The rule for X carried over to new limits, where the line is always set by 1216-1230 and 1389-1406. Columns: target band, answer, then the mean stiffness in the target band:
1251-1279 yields 2.76 N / 315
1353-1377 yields -2.26 N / 374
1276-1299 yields 1.10 N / 331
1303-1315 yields 0.46 N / 333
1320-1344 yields -1.70 N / 369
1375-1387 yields -0.16 N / 345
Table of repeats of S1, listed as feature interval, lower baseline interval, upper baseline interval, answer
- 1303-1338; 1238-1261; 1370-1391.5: 0.0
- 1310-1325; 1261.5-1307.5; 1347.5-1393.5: 0.0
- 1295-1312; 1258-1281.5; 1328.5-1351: 1.4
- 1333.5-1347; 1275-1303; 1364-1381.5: -2.5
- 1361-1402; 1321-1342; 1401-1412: -0.2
